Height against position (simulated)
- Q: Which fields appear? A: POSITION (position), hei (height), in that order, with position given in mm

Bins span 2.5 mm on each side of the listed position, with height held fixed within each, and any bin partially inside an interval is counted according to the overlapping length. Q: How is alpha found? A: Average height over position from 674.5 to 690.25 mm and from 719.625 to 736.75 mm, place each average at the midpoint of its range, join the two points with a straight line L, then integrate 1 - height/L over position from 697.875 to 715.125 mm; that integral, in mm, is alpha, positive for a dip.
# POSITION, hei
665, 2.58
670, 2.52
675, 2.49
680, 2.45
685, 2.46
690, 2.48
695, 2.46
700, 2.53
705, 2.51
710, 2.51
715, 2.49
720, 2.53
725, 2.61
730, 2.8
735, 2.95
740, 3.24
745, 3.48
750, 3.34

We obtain 0.64 mm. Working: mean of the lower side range 2.47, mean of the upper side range 2.74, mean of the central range 2.51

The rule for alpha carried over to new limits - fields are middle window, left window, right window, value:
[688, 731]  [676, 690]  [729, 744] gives 3.42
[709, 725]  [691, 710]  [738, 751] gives 1.67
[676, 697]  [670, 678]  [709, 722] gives 0.30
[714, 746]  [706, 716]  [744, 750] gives 1.43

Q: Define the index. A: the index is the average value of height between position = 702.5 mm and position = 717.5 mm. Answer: 2.5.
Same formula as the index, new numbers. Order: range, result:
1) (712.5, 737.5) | 2.68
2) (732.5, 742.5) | 3.1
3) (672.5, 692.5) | 2.47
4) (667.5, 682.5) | 2.49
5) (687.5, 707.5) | 2.5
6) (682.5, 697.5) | 2.47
